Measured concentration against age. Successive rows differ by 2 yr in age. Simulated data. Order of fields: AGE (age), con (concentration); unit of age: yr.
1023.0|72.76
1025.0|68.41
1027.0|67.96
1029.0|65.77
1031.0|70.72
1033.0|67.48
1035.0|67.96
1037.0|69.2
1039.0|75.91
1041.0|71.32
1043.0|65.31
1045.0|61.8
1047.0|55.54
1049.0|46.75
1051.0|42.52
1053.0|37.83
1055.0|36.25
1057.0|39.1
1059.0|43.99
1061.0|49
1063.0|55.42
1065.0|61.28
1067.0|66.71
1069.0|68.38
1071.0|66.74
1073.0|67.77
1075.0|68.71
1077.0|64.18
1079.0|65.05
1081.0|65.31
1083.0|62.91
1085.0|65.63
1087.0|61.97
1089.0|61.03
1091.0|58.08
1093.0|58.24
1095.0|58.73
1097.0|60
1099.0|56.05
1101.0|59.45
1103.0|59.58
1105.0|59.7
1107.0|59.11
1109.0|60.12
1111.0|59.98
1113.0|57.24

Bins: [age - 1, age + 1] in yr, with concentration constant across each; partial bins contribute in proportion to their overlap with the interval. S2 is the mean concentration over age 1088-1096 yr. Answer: 59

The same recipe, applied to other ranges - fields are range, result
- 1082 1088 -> 63.5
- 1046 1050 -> 51.1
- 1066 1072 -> 67.3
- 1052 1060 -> 39.3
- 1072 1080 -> 66.4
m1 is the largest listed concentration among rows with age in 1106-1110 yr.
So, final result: 60.12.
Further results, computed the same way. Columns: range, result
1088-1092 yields 61.03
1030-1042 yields 75.91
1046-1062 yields 55.54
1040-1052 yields 71.32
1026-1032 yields 70.72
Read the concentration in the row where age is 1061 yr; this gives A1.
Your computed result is 49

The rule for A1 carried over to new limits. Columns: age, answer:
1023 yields 72.76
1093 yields 58.24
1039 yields 75.91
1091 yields 58.08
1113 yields 57.24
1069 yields 68.38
